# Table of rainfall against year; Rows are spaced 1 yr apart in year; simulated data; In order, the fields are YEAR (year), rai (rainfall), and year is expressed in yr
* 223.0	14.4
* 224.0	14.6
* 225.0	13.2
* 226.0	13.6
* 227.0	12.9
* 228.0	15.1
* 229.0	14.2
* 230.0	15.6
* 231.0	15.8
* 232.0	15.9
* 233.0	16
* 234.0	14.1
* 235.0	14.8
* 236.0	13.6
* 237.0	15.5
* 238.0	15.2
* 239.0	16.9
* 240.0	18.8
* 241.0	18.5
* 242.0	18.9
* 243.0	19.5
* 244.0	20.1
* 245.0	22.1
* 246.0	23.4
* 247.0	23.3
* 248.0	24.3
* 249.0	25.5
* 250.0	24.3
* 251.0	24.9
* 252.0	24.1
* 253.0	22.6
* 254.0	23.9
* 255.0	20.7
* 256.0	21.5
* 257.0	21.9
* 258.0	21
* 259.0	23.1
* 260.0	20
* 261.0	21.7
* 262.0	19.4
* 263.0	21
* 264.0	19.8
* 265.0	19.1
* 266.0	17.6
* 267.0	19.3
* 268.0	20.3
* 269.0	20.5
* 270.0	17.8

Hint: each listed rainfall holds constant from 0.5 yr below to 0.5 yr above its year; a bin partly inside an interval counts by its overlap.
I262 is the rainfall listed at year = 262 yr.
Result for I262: 19.4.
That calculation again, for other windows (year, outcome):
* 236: 13.6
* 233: 16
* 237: 15.5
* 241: 18.5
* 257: 21.9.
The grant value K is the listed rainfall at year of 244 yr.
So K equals 20.1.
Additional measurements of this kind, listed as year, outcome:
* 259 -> 23.1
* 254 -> 23.9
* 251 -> 24.9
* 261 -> 21.7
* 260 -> 20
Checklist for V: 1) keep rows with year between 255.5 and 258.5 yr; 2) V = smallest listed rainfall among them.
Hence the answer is 21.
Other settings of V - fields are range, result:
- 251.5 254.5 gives 22.6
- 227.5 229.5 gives 14.2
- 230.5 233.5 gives 15.8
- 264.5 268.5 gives 17.6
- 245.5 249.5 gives 23.3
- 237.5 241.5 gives 15.2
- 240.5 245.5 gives 18.5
